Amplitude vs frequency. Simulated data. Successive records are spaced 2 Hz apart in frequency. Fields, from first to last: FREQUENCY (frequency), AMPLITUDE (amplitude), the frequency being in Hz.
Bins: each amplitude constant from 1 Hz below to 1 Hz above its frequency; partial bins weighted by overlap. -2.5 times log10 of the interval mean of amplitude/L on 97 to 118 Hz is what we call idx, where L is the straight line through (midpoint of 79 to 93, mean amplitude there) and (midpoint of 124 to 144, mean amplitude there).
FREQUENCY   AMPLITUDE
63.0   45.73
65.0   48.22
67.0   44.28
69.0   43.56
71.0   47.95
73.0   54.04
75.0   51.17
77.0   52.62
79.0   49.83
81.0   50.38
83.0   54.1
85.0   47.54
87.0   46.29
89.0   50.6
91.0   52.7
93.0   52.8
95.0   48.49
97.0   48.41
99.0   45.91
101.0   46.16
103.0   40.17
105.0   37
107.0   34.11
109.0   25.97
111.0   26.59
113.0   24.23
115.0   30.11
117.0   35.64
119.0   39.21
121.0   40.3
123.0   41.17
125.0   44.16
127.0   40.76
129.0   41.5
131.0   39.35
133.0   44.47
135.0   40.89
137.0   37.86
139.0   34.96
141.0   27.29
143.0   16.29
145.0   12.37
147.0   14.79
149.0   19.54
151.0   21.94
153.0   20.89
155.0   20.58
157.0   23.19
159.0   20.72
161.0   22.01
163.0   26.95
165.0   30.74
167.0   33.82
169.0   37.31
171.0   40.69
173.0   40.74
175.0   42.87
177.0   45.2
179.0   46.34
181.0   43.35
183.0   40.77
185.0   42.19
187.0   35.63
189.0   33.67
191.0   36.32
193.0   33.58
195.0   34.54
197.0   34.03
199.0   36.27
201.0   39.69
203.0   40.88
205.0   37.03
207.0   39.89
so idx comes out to 0.25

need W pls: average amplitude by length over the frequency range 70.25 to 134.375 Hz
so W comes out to 43.2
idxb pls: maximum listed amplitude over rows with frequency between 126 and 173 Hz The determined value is 44.47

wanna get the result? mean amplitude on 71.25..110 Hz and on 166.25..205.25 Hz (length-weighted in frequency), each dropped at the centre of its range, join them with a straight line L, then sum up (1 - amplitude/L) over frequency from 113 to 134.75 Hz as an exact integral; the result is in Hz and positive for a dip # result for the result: 2.4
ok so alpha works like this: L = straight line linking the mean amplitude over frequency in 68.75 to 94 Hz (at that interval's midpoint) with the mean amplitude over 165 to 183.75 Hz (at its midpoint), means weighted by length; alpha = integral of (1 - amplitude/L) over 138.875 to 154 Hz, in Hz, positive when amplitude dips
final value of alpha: 8.1 Hz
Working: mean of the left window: 50.5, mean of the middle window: 20.2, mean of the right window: 40.7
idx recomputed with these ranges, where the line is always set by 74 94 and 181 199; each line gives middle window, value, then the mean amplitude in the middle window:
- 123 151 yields 0.35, 31.8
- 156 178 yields 0.19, 33.1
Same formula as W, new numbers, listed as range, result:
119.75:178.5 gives 32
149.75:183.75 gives 32.7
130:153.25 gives 27.8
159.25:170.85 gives 30.3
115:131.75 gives 39.7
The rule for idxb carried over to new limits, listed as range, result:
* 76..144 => 54.1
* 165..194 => 46.34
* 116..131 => 44.16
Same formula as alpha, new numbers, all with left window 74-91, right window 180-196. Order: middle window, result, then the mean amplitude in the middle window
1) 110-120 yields 3.3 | 31.2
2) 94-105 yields 0.8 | 45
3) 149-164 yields 7.0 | 22.1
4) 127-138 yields 0.9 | 40.8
